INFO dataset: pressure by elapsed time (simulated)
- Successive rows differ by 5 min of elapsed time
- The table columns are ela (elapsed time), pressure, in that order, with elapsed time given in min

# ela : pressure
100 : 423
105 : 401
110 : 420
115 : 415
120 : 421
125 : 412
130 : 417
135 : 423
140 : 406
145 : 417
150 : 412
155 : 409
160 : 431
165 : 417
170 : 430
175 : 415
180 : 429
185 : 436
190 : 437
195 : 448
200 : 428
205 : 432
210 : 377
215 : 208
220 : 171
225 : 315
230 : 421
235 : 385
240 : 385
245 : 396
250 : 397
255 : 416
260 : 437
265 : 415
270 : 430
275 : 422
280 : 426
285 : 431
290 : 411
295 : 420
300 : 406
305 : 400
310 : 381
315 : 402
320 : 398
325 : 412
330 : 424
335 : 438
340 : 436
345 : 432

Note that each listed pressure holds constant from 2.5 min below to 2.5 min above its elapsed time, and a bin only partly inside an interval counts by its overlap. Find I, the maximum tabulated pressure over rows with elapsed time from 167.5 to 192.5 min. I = 437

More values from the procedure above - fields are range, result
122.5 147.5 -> 423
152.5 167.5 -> 431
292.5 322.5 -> 420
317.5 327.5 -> 412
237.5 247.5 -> 396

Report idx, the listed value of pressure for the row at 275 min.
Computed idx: 422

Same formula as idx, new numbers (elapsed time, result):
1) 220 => 171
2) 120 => 421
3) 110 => 420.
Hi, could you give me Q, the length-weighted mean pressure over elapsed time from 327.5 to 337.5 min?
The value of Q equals 431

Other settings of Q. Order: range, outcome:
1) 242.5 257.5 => 403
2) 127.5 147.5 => 416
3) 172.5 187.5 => 427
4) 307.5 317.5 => 392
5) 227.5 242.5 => 397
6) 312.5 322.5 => 400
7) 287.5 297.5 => 416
